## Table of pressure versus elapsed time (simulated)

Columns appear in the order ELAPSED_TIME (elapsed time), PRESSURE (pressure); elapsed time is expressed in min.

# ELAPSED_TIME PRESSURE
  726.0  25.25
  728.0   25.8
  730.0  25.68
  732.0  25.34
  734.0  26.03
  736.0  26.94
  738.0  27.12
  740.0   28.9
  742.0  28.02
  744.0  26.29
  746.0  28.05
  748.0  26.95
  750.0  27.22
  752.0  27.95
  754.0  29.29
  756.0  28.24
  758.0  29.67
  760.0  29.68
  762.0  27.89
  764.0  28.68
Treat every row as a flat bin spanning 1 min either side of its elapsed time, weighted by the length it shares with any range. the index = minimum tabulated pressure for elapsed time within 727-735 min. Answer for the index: 25.34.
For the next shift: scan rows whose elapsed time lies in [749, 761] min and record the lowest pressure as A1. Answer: 27.22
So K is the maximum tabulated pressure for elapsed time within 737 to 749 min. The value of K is 28.9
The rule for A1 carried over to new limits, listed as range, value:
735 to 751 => 26.29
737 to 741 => 27.12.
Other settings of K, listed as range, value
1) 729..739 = 27.12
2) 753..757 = 29.29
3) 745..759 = 29.67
